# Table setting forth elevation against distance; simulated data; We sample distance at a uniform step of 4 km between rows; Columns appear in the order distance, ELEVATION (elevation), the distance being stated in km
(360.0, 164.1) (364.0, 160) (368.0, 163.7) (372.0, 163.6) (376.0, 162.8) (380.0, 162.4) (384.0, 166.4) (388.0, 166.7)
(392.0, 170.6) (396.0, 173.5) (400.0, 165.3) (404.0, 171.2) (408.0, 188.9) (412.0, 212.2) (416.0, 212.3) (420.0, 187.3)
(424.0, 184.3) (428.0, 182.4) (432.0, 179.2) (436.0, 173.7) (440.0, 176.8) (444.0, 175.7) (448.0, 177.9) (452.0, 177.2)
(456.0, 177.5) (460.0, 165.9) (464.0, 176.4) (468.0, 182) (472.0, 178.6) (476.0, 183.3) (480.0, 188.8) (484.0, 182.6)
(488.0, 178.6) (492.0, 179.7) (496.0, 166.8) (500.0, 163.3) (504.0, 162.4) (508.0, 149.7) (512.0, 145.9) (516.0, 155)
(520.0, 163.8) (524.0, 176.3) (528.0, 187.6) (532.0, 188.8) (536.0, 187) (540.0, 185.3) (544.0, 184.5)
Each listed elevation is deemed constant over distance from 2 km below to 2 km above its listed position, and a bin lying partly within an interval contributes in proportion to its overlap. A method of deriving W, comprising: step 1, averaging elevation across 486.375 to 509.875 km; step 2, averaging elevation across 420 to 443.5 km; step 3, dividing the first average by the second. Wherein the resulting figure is 0.93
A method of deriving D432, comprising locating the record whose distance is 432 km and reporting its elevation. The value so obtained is 179.2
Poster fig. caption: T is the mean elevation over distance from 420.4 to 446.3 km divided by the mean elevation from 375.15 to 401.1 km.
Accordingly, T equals 1.07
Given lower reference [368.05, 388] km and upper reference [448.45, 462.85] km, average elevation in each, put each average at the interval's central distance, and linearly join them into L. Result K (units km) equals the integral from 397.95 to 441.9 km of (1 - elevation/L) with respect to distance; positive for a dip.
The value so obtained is -4.0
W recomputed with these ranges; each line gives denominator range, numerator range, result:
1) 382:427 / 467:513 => 0.95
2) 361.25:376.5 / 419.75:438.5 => 1.11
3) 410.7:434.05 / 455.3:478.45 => 0.92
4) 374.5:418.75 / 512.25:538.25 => 0.98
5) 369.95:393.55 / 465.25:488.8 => 1.10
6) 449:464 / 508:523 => 0.89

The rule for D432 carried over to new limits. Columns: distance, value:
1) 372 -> 163.6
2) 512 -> 145.9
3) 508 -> 149.7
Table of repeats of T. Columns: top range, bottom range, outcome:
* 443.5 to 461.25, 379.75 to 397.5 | 1.04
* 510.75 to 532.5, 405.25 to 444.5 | 0.90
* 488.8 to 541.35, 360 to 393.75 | 1.03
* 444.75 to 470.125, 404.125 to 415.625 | 0.89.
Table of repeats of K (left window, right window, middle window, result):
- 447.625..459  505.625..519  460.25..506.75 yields -3.4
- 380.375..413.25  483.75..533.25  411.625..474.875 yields -3.4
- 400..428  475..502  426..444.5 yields 0.9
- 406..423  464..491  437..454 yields 1.2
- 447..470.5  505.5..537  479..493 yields -0.8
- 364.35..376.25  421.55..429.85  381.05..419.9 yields -1.4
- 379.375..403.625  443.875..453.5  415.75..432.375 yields -1.4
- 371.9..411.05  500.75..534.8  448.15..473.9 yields -1.2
